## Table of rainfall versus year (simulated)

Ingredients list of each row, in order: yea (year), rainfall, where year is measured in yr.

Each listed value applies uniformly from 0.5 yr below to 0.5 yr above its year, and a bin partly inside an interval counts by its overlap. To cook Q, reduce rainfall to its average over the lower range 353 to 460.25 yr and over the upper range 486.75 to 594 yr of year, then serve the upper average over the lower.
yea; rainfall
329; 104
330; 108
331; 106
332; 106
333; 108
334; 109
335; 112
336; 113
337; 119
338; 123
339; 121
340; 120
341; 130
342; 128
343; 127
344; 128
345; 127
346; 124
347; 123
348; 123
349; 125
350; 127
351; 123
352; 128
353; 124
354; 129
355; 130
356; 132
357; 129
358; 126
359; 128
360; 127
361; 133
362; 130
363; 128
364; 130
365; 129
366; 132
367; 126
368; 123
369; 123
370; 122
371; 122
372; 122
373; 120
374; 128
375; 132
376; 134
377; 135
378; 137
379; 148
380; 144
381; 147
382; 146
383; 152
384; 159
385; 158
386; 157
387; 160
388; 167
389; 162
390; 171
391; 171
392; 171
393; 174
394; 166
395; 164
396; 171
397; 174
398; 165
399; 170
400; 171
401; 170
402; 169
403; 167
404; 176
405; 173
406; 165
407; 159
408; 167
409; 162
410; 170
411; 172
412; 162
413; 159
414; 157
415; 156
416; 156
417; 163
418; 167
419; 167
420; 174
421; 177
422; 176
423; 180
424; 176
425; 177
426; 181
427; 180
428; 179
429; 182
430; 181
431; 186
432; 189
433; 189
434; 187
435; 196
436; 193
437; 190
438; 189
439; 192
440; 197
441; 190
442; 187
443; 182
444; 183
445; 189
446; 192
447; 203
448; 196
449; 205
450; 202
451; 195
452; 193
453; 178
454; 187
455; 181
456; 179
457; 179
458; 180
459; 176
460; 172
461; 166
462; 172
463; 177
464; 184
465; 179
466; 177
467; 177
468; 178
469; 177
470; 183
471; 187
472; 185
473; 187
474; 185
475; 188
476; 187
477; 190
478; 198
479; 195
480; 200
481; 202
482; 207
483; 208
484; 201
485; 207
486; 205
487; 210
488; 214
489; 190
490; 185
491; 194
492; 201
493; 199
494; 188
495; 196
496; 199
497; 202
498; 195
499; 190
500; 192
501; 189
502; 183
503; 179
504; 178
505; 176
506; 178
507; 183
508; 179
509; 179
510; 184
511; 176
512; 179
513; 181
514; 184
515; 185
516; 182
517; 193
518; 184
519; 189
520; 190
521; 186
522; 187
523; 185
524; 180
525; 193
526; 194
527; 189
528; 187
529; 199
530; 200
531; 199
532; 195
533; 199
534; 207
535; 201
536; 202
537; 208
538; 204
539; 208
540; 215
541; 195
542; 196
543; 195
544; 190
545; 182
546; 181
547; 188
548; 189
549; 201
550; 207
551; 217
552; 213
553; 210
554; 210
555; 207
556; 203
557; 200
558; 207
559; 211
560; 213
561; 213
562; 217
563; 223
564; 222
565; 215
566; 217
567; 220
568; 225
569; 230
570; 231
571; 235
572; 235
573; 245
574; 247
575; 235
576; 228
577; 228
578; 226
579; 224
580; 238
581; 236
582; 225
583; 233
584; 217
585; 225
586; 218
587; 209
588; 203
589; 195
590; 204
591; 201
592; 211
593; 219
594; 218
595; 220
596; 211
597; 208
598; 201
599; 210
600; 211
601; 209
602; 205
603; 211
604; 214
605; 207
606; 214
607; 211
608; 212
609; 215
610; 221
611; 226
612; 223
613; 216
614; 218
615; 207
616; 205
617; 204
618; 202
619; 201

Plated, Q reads 1.24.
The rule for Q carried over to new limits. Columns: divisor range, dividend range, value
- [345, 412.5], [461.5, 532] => 1.30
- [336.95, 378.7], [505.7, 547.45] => 1.50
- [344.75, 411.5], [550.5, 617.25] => 1.49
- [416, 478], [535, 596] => 1.17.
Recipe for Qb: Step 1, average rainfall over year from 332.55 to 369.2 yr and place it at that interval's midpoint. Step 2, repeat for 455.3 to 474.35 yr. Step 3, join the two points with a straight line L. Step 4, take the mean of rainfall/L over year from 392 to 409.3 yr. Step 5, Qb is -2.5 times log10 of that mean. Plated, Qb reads -0.14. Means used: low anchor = 125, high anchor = 179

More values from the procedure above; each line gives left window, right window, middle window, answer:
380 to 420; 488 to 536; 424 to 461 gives -0.078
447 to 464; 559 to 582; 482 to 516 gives 0.053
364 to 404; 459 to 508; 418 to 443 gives -0.093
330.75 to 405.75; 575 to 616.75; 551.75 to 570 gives -0.056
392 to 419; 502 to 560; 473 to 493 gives -0.085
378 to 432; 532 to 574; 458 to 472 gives 0.040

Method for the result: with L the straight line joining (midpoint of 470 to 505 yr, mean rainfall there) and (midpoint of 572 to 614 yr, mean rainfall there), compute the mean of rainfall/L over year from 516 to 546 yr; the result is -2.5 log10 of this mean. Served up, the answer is 0.05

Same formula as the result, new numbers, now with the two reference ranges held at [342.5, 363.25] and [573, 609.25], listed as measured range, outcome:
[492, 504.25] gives -0.056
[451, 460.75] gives -0.094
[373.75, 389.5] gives -0.076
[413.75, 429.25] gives -0.125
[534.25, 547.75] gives 0.004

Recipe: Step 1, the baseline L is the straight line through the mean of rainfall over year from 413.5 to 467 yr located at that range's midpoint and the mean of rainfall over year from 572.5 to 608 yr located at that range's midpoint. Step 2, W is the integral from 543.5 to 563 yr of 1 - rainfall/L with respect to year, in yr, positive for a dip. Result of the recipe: 0.5 yr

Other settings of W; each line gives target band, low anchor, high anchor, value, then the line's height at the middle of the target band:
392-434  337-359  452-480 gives -3.9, 157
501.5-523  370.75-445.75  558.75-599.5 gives 1.8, 200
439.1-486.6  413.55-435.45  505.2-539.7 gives -1.7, 182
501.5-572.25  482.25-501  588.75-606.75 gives 1.7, 203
